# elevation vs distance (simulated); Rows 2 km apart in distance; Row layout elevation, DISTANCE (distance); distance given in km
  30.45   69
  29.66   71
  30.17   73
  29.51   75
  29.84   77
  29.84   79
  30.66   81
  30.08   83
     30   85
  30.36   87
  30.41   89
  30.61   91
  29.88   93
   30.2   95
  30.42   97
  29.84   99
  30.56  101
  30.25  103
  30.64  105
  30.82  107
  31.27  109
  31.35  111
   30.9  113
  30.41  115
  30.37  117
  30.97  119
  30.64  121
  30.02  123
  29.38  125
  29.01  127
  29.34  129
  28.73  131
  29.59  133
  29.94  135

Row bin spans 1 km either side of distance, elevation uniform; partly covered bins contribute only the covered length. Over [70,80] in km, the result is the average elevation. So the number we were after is 29.8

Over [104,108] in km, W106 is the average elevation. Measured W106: 30.7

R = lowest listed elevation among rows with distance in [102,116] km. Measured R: 30.25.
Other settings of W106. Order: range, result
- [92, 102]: 30.2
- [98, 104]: 30.2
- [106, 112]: 31.1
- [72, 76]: 29.8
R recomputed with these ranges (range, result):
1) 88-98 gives 29.88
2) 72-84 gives 29.51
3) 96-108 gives 29.84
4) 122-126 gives 29.38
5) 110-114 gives 30.9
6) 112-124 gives 30.02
